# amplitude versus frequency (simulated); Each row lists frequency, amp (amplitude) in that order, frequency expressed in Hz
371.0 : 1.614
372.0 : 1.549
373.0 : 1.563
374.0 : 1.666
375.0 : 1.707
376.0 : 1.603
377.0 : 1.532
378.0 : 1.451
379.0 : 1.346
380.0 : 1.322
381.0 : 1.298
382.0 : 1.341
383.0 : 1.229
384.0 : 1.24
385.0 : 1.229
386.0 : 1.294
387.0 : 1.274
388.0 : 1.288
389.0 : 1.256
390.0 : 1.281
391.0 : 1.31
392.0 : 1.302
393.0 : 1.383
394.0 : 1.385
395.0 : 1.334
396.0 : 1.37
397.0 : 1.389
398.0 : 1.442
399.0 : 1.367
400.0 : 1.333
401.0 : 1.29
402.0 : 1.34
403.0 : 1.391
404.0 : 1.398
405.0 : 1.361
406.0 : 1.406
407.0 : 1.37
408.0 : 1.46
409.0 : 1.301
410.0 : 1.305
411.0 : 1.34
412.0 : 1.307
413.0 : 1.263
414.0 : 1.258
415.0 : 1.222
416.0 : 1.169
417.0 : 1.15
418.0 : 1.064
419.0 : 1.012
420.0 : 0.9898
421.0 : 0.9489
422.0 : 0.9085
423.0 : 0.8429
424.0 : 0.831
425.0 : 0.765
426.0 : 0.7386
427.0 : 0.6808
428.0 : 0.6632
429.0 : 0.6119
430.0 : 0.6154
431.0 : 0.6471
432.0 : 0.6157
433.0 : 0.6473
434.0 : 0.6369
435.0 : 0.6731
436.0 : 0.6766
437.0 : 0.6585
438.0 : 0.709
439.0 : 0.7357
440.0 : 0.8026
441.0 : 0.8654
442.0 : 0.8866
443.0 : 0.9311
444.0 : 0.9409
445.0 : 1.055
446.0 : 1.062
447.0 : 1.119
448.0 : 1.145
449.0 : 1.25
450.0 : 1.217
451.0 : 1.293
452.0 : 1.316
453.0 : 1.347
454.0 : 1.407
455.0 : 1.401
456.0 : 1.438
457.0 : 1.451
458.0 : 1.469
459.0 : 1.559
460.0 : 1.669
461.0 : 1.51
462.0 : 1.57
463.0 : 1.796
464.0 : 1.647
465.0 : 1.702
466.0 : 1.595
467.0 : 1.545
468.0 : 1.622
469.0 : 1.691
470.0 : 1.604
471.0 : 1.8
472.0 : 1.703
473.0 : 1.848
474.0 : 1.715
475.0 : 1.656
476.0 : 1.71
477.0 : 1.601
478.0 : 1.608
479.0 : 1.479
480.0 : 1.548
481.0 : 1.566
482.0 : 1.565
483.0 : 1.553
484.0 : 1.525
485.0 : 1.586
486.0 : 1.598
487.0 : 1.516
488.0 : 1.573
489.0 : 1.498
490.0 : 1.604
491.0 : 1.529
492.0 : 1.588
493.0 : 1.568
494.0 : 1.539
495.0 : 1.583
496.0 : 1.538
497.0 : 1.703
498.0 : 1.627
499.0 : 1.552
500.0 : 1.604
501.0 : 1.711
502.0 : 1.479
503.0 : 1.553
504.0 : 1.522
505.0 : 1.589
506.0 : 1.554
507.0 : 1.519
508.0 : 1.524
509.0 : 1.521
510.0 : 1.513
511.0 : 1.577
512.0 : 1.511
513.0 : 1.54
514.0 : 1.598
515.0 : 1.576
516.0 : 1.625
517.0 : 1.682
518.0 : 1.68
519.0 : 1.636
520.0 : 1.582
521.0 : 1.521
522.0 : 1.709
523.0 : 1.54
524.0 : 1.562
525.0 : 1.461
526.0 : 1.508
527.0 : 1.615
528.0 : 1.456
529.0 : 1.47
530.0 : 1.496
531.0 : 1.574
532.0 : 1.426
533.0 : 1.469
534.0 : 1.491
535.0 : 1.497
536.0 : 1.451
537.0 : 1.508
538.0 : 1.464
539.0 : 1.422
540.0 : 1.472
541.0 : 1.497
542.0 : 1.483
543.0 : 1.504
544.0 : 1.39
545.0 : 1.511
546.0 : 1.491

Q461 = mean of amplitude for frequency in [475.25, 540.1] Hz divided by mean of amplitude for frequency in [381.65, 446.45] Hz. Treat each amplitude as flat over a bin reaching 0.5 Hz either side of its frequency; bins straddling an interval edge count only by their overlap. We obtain 1.4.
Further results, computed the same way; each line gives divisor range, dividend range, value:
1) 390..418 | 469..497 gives 1.21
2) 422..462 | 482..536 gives 1.55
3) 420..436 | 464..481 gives 2.26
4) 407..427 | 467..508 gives 1.46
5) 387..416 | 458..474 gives 1.24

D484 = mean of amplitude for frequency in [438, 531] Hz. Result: 1.49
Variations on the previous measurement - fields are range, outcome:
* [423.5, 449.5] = 0.806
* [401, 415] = 1.34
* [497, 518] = 1.57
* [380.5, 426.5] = 1.23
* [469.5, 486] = 1.63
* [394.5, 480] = 1.23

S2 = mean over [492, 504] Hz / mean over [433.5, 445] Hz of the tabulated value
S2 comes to 2.0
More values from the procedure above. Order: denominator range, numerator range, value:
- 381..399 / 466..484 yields 1.24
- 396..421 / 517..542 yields 1.19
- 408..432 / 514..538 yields 1.57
